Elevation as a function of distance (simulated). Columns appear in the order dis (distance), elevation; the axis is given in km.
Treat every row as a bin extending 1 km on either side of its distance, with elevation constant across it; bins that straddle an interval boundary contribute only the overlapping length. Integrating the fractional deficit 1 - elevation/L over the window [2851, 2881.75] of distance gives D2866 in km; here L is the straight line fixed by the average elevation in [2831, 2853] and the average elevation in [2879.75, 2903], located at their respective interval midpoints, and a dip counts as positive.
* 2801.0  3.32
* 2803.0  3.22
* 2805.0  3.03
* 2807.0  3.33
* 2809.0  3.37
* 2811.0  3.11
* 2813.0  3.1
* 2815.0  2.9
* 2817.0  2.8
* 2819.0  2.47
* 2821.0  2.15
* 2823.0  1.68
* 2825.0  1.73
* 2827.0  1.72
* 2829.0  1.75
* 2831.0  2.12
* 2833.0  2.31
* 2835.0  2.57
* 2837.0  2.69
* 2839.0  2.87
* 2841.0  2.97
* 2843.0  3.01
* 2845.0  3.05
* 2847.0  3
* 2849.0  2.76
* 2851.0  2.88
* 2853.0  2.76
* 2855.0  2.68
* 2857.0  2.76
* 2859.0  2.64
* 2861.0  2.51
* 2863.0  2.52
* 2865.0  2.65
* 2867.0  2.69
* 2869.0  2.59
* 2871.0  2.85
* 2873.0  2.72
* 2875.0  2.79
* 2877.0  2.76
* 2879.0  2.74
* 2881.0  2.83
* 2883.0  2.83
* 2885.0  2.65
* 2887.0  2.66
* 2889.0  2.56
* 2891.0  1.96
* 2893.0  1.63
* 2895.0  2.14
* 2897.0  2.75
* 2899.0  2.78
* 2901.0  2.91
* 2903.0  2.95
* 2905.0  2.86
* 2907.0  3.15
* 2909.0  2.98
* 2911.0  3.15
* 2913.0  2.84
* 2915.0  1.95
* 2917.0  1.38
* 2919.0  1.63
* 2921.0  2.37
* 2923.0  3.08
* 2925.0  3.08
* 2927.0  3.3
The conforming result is -0.53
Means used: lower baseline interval 2.78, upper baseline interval 2.54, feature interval 2.7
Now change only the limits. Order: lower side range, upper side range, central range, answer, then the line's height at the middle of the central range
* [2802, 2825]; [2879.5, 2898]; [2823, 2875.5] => 0.8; 2.63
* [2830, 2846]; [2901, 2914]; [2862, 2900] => 3.8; 2.87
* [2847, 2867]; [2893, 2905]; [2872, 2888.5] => -0.5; 2.66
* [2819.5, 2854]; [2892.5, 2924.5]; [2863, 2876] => -1.0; 2.51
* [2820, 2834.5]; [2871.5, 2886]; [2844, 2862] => -3.3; 2.35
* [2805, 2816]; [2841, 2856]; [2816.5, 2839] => 6.2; 3.03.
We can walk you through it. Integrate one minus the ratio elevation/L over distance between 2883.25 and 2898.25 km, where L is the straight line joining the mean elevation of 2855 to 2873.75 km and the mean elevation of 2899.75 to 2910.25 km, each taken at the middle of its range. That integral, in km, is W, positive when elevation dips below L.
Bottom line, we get 2.6 km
